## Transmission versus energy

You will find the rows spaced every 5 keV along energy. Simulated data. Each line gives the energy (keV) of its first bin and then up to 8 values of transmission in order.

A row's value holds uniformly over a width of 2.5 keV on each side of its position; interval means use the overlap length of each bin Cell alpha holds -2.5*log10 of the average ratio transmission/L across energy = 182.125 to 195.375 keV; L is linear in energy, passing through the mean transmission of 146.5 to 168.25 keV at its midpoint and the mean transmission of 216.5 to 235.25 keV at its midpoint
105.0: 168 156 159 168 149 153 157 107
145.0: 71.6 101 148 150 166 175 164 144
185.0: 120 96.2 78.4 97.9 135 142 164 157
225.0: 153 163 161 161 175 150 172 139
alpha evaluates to 0.40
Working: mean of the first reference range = 139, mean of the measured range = 103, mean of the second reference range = 158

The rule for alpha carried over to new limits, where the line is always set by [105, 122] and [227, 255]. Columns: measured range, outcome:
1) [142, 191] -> 0.20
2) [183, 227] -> 0.27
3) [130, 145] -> 0.28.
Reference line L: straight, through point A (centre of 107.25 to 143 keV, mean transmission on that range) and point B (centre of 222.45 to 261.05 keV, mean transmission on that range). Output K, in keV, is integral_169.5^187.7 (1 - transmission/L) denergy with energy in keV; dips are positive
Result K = 0.8 keV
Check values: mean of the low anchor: 149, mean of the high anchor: 160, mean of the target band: 147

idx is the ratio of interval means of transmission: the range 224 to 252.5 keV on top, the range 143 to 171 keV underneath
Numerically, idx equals 1.20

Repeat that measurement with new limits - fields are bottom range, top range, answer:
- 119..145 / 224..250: 1.17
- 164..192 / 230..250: 1.14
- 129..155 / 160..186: 1.31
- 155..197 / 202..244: 1.12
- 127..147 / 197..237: 1.17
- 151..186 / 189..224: 0.84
